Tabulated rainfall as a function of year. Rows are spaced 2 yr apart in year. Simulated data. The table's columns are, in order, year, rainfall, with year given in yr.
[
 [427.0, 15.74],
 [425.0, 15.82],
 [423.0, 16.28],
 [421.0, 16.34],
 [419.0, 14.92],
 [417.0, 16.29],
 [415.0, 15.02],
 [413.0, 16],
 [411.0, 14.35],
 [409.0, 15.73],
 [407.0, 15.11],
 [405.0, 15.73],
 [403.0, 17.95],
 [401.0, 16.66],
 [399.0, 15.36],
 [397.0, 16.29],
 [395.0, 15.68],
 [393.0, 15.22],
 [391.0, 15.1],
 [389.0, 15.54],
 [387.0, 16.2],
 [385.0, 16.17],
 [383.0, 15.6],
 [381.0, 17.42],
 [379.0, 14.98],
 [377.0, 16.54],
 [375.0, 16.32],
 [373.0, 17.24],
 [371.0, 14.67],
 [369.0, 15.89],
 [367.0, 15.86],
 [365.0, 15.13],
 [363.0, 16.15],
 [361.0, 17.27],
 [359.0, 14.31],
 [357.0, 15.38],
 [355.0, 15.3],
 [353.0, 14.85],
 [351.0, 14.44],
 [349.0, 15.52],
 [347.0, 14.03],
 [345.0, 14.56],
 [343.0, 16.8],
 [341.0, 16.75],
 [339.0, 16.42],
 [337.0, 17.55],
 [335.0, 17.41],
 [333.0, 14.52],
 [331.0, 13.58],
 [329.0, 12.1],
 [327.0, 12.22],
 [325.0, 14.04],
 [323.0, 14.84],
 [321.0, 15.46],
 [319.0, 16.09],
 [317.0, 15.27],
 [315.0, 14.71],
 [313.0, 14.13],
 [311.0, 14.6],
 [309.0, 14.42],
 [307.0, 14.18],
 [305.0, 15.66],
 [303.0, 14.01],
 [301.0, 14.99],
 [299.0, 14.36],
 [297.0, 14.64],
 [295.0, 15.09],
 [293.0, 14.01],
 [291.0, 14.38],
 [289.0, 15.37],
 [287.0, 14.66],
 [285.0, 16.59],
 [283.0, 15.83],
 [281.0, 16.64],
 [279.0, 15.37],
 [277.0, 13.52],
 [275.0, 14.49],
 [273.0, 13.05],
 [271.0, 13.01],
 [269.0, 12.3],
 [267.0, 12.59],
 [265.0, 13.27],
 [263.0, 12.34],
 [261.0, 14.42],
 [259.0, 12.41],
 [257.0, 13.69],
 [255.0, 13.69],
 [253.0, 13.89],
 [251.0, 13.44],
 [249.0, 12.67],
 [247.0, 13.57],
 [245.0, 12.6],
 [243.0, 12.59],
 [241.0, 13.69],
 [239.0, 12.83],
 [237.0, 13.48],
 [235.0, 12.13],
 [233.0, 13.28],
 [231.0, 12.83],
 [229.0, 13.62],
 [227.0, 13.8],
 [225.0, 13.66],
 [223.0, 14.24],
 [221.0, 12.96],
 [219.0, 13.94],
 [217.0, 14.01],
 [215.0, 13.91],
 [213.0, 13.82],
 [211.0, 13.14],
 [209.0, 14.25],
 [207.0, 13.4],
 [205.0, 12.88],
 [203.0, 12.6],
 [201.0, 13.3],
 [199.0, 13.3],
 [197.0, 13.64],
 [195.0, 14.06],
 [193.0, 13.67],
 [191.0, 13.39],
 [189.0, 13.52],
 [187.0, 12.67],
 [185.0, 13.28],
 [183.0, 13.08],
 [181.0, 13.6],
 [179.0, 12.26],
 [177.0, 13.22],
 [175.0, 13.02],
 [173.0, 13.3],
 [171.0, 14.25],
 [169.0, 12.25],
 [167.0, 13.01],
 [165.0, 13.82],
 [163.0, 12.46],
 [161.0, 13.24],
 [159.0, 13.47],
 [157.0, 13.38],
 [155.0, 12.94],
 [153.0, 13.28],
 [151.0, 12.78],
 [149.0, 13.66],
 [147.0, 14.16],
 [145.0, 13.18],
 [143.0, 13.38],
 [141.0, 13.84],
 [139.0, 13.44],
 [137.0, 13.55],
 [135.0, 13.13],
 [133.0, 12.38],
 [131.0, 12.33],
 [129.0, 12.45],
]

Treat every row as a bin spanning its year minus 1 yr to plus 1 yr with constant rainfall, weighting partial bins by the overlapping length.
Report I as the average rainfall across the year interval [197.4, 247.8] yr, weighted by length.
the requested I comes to 13.4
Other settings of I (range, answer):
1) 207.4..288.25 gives 13.7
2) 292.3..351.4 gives 14.9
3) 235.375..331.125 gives 14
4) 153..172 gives 13.2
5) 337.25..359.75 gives 15.4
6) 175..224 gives 13.4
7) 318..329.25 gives 14.3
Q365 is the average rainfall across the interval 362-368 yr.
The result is 15.7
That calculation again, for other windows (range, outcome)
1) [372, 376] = 16.8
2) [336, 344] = 16.9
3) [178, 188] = 13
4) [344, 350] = 14.7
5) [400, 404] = 17.3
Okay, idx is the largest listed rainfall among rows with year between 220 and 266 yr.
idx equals 14.42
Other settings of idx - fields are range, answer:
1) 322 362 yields 17.55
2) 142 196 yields 14.25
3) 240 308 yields 16.64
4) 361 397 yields 17.42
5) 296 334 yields 16.09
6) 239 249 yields 13.69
